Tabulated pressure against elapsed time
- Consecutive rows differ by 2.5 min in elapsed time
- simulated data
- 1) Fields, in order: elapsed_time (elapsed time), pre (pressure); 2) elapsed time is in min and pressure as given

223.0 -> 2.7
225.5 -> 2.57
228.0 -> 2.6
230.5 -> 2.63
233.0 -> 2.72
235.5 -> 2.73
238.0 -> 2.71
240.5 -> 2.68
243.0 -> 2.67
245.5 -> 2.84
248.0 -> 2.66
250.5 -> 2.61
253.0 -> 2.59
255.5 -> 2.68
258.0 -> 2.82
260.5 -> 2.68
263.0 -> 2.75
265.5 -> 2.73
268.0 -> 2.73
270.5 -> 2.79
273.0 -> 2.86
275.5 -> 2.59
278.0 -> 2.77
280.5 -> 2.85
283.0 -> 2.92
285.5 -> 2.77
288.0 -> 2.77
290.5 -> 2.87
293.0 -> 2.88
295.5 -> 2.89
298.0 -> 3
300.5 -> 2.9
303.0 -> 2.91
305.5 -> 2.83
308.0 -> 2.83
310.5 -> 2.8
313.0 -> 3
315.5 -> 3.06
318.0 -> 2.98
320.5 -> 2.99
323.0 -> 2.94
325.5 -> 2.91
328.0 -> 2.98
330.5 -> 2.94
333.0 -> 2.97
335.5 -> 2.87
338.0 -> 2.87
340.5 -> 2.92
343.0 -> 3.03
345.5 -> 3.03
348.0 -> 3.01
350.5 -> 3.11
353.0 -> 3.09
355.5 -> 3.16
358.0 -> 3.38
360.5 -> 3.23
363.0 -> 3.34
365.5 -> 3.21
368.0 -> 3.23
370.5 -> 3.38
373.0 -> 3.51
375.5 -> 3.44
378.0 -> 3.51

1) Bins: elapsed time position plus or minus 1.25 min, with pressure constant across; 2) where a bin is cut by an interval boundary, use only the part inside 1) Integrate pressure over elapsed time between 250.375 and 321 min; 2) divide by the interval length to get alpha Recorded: 2.82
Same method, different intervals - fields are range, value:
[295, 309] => 2.89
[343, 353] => 3.05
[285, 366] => 2.98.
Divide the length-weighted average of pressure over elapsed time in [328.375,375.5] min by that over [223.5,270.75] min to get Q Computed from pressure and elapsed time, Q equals 1.16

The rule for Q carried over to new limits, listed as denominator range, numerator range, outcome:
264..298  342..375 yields 1.14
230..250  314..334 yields 1.10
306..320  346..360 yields 1.07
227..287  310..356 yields 1.09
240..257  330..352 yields 1.11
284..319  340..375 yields 1.11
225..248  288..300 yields 1.08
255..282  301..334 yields 1.07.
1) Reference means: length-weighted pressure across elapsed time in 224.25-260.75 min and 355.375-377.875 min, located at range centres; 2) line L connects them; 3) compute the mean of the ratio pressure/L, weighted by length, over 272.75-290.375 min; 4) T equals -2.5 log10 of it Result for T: 0.04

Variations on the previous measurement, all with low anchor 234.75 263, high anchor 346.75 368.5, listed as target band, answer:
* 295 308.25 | 0.02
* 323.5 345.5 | 0.05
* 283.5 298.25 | 0.01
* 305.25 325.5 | 0.03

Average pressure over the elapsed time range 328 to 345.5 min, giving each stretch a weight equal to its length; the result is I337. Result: 2.94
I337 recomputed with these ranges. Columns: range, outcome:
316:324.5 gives 2.98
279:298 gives 2.86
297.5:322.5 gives 2.93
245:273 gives 2.72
